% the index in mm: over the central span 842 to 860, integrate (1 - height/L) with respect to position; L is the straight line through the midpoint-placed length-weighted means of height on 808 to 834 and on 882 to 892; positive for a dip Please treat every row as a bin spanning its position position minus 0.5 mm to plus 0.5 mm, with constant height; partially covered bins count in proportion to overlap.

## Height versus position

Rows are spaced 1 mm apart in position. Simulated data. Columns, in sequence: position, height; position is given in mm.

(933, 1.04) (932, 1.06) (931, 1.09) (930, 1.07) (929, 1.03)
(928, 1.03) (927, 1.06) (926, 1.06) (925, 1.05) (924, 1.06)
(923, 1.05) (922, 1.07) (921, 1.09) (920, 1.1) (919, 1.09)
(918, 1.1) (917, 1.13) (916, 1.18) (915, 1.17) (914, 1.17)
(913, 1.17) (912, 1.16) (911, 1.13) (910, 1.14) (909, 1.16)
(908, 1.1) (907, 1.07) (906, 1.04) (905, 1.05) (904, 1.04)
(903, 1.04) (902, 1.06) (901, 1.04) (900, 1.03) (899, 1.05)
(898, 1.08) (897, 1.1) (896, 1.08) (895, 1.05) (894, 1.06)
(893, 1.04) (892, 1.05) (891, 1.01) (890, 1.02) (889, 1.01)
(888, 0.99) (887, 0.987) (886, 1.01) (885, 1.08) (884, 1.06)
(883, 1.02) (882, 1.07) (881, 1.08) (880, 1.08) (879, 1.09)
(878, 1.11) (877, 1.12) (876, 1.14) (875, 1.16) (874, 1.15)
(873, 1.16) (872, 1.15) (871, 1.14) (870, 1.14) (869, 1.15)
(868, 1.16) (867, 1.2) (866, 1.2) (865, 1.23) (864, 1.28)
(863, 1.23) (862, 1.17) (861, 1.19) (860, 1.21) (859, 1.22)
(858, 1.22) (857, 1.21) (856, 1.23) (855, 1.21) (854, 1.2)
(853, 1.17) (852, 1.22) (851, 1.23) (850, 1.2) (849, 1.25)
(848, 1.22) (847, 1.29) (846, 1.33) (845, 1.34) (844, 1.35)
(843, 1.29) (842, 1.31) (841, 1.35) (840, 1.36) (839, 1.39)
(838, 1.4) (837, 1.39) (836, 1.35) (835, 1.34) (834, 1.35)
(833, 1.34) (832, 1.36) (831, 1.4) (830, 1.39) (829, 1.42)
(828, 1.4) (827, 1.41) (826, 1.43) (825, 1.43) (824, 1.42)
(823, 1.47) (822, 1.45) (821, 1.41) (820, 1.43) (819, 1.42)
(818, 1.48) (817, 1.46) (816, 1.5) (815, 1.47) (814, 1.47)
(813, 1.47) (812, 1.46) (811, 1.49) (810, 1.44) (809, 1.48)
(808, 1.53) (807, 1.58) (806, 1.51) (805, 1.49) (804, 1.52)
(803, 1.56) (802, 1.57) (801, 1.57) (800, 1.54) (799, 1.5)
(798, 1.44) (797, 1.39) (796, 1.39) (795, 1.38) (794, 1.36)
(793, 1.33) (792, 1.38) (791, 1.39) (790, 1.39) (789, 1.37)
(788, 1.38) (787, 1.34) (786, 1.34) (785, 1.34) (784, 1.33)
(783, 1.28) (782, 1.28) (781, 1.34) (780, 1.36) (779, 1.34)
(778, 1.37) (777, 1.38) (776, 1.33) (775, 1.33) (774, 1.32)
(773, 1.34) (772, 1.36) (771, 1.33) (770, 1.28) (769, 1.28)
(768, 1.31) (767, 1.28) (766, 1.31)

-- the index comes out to 0.0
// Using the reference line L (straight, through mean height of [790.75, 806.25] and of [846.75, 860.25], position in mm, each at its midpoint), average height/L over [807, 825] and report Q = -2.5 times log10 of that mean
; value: -0.06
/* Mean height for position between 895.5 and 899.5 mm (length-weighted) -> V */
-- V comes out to 1.08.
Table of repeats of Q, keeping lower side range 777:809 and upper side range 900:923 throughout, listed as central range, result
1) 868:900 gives 0.09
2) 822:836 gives -0.06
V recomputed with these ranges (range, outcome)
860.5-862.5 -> 1.18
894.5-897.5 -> 1.08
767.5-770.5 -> 1.29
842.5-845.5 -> 1.33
